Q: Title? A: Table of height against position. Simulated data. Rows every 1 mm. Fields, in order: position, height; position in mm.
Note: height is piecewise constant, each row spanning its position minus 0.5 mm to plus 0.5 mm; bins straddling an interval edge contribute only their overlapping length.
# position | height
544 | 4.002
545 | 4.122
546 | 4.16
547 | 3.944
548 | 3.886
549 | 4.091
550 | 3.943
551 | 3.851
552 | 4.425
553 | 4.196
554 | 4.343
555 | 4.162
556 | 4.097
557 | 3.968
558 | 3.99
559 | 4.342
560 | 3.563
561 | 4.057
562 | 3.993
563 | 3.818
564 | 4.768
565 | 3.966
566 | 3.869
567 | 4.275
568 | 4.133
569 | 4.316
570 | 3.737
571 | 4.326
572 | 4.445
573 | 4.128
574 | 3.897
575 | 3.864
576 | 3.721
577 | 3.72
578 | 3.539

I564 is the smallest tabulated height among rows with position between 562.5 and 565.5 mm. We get 3.818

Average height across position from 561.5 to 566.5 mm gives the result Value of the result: 4.08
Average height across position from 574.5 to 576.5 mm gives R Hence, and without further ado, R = 3.79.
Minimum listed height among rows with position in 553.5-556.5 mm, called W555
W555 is 4.097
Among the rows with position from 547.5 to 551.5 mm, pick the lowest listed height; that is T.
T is 3.851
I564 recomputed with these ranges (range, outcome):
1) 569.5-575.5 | 3.737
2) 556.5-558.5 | 3.968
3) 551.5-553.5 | 4.196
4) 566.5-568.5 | 4.133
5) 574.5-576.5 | 3.721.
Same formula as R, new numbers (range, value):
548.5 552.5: 4.08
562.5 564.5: 4.29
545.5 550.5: 4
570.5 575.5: 4.13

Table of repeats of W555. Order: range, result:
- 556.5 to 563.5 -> 3.563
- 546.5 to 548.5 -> 3.886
